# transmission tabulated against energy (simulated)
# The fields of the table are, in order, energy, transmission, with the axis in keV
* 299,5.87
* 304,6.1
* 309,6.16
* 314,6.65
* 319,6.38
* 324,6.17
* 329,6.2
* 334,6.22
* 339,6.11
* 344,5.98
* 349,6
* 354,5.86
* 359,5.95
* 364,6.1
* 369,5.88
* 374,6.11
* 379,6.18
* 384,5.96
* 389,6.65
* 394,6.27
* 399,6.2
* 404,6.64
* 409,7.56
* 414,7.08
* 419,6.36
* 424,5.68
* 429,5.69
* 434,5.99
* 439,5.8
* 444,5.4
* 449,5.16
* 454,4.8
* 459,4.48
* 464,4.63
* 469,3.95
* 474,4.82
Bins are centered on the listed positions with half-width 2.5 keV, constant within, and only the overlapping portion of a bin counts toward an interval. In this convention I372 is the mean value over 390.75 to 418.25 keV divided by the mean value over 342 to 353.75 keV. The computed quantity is 1.13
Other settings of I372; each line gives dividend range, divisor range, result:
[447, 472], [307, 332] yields 0.73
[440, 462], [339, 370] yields 0.84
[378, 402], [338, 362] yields 1.05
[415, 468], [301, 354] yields 0.87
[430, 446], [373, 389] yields 0.93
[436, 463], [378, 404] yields 0.81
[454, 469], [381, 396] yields 0.71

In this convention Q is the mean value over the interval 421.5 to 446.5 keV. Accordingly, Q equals 5.71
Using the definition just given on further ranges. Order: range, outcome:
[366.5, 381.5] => 6.06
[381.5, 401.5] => 6.27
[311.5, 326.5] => 6.4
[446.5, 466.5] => 4.77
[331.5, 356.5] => 6.03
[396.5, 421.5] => 6.77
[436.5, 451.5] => 5.45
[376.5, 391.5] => 6.26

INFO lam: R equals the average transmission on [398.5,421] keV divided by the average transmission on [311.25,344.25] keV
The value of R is 1.09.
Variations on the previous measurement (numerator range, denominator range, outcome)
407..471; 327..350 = 0.91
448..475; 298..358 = 0.75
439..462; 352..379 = 0.84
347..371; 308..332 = 0.94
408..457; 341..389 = 0.98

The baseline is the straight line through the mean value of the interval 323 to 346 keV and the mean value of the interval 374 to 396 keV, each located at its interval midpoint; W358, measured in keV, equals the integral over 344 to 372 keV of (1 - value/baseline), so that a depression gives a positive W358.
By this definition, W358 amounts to 1.0 keV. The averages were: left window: 6.14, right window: 6.25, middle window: 5.96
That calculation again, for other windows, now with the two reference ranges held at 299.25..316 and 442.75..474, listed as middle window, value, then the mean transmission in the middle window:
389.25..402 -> -2.3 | 6.32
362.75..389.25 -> -2.7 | 6.11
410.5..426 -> -4.1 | 6.47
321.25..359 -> -1.0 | 6.07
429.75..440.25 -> -2.0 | 5.87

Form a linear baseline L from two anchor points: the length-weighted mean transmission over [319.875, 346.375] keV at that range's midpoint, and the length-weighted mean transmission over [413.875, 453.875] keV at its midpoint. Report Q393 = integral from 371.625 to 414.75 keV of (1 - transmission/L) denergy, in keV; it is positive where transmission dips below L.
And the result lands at -4.2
